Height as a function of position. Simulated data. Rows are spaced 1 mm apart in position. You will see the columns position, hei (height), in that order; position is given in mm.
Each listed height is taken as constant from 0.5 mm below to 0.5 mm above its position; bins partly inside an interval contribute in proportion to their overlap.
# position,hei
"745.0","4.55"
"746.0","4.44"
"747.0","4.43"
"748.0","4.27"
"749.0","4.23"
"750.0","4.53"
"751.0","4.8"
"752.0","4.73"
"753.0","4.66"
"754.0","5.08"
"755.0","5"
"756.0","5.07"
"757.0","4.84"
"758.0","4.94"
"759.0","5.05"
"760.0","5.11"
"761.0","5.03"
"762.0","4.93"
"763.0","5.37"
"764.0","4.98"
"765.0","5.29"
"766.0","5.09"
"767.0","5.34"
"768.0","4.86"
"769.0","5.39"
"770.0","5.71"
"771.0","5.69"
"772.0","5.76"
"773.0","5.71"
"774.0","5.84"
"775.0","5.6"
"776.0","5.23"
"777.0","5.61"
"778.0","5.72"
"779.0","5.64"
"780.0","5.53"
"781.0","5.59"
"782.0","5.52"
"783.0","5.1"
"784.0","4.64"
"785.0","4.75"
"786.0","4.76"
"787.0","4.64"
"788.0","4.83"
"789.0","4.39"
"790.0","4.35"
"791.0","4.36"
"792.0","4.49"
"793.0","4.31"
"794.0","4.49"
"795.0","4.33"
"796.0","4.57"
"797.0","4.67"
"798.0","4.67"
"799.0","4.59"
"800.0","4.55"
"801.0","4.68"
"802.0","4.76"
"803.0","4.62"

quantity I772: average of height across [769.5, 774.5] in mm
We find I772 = 5.74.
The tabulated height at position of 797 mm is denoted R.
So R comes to 4.67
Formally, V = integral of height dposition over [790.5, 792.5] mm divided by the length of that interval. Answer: 4.43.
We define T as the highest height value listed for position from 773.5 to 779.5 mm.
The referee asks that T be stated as 5.84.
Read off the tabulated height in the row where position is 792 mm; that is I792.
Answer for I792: 4.49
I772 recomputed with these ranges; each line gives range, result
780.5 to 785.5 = 5.12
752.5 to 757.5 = 4.93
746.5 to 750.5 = 4.37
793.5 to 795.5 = 4.41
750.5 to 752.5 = 4.77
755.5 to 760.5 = 5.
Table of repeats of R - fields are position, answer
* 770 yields 5.71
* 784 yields 4.64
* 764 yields 4.98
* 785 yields 4.75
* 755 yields 5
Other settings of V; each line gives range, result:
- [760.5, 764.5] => 5.08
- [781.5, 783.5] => 5.31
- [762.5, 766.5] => 5.18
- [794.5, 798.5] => 4.56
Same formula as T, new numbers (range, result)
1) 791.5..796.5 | 4.57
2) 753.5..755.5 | 5.08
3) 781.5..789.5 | 5.52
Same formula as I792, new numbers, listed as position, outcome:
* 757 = 4.84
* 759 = 5.05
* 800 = 4.55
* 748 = 4.27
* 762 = 4.93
